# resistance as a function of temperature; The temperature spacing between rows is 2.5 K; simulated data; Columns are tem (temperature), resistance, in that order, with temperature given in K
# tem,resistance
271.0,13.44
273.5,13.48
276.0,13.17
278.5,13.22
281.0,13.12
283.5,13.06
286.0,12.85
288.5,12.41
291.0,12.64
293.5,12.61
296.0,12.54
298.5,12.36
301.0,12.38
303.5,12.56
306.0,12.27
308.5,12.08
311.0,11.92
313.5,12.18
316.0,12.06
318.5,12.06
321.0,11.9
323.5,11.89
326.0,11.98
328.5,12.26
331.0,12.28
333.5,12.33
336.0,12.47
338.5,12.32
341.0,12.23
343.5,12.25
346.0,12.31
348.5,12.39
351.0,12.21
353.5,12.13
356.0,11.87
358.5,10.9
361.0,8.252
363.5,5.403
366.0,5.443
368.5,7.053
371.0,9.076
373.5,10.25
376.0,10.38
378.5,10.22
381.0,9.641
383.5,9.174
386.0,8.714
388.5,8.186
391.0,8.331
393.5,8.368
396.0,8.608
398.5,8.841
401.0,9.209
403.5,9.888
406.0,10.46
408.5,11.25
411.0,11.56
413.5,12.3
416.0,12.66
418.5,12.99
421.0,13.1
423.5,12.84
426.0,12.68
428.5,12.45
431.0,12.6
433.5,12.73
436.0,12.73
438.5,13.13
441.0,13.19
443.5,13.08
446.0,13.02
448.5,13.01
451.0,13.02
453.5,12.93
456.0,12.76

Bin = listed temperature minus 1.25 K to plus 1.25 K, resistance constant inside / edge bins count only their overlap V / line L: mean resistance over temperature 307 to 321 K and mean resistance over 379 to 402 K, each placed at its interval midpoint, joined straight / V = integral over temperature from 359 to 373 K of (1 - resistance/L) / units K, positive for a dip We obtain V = 3.4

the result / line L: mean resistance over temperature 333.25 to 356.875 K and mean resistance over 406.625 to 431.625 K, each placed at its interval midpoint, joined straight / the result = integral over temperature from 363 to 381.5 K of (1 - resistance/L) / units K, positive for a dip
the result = 5.71 K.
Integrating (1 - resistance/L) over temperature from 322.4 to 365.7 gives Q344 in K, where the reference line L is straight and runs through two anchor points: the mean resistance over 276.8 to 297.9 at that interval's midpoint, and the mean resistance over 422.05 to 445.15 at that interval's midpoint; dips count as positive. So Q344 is 4.89 K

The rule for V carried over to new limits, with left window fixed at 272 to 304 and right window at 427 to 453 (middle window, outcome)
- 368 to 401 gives 9.8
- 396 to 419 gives 3.7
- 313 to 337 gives 1.3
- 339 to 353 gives 0.6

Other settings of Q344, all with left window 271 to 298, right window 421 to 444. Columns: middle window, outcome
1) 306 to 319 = 0.83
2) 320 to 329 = 0.63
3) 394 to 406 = 3.38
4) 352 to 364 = 2.65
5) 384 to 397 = 4.43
